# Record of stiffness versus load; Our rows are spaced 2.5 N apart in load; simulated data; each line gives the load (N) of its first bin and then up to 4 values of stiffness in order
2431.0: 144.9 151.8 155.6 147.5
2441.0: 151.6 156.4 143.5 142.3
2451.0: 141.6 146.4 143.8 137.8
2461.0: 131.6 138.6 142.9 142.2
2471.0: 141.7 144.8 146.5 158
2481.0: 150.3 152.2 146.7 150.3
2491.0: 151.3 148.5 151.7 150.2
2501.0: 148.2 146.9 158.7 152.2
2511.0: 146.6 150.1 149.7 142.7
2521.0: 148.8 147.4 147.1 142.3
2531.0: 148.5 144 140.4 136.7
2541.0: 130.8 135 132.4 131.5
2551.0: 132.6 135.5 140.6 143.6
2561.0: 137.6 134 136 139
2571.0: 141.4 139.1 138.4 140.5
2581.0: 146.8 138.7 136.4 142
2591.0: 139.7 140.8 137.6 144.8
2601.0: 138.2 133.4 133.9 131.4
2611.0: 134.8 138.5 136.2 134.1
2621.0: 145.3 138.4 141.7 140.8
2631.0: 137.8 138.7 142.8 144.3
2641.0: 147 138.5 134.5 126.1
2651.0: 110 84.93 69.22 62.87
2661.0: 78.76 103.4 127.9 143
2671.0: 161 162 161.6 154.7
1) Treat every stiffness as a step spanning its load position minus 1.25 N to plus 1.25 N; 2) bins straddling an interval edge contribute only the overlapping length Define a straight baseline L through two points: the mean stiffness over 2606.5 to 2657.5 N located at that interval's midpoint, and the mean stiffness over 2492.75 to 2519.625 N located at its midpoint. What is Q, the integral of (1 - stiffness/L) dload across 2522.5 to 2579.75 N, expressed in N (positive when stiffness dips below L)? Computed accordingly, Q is 1.6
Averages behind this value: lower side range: 150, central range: 139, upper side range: 130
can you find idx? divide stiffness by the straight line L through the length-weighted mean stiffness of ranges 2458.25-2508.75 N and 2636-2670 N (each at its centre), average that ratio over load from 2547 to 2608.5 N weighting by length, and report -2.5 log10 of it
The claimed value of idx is -0.08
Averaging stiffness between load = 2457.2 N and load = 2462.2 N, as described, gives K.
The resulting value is 135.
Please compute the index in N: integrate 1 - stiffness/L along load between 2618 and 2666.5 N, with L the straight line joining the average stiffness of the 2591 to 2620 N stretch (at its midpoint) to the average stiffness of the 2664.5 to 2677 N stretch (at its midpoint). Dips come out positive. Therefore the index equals 7.31 N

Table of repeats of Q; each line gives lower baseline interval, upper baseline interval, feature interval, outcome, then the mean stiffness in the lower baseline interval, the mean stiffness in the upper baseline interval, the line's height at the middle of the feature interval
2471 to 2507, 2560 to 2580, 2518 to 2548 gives 0.5 N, 150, 138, 144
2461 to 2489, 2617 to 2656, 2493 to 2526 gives -1.5 N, 146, 132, 143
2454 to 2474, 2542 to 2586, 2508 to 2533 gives -1.5 N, 140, 138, 139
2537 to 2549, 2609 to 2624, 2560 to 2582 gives -0.7 N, 134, 138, 135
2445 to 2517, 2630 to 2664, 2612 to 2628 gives -2.4 N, 147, 116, 121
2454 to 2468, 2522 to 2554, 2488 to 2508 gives -1.7 N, 140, 139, 139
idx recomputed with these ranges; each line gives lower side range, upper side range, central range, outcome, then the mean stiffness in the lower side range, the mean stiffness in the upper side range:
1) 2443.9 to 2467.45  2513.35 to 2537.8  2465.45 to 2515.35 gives -0.04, 142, 146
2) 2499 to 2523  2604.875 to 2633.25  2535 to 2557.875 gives 0.08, 149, 138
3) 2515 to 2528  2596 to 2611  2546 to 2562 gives 0.05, 147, 136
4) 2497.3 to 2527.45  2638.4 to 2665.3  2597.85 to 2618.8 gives -0.13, 149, 108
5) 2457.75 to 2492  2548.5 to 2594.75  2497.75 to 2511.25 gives -0.05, 145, 139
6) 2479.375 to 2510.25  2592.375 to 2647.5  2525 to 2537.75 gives 0.02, 151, 139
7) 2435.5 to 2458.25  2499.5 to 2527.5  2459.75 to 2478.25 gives 0.04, 147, 149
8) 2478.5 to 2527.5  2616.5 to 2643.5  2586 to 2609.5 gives 0.04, 150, 141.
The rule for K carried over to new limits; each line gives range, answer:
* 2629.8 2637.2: 140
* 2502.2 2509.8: 153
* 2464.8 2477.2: 144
